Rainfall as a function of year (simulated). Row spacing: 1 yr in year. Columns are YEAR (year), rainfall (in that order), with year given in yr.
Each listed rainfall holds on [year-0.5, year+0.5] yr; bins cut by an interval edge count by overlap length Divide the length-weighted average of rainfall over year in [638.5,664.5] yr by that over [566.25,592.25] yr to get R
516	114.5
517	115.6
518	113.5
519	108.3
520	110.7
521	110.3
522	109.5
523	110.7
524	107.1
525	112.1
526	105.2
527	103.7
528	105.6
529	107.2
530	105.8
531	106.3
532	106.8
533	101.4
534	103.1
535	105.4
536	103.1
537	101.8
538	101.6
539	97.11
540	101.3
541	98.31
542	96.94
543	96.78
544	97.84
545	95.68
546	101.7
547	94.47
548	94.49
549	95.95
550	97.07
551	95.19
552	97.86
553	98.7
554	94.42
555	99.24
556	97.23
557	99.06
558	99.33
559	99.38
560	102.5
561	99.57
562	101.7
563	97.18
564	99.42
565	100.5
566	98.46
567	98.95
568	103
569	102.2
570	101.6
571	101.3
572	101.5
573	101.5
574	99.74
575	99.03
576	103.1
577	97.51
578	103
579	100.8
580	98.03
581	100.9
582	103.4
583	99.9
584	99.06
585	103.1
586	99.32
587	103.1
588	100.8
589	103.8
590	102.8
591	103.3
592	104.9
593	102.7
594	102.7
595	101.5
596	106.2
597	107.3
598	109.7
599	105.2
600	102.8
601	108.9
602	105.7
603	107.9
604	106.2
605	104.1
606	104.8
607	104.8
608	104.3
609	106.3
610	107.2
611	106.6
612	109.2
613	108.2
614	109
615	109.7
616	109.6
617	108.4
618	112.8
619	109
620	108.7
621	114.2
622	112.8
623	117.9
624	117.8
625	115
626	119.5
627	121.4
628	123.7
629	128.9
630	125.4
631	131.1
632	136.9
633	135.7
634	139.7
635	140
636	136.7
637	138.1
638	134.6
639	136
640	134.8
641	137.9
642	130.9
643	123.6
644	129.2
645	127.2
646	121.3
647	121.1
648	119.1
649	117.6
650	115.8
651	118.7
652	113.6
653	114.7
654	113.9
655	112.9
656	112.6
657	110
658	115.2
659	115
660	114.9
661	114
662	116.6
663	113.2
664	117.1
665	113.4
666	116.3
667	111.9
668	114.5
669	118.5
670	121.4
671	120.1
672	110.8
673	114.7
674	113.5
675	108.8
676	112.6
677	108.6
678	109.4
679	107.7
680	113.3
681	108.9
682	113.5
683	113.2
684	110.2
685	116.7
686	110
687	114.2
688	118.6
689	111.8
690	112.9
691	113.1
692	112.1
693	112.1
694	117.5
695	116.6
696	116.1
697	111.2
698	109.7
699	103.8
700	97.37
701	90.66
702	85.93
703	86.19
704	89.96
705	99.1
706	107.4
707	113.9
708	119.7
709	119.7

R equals 1.2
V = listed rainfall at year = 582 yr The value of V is 103.4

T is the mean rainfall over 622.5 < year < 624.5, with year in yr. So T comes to 118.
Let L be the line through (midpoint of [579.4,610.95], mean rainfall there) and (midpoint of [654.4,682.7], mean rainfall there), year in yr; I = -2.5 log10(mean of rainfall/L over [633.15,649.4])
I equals -0.188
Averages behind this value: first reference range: 104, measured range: 131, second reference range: 114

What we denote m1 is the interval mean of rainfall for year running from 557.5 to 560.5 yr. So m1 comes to 100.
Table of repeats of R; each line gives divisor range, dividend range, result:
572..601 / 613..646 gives 1.21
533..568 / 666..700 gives 1.14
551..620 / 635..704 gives 1.12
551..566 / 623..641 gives 1.32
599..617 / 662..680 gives 1.07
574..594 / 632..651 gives 1.28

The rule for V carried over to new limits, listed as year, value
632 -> 136.9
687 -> 114.2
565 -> 100.5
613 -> 108.2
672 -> 110.8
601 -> 108.9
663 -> 113.2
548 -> 94.49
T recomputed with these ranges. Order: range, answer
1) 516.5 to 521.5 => 112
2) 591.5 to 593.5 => 104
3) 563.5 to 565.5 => 100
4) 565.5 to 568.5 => 100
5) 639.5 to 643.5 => 132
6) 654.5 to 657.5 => 112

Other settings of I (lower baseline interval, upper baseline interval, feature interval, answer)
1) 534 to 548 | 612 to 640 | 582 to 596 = 0.10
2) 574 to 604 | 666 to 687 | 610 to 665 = -0.11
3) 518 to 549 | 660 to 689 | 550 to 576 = 0.06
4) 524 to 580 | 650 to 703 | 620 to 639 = -0.18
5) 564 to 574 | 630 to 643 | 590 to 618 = 0.12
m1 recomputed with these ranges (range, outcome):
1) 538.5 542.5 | 98.4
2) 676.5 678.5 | 109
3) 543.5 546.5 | 98.4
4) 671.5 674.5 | 113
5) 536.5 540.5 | 100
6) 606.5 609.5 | 105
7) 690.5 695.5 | 114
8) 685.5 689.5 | 114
